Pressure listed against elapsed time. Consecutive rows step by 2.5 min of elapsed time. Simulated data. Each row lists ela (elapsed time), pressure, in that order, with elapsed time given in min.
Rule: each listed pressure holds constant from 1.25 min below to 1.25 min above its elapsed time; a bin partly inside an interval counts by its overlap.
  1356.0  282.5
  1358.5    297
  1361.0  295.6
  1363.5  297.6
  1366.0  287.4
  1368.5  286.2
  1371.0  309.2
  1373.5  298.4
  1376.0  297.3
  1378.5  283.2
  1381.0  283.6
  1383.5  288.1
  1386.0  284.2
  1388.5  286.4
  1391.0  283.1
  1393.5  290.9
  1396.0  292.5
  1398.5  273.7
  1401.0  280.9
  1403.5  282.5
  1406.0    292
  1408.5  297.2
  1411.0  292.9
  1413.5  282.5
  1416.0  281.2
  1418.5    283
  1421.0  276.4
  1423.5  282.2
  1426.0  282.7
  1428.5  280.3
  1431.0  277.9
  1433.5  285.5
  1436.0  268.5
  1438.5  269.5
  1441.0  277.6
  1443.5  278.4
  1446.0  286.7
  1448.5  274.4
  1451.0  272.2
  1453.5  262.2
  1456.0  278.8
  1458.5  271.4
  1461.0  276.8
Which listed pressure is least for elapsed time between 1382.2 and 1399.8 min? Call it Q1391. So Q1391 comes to 273.7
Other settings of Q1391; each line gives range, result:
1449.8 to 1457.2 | 262.2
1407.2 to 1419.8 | 281.2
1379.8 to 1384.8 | 283.6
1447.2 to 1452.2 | 272.2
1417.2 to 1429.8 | 276.4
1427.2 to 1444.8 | 268.5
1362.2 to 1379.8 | 283.2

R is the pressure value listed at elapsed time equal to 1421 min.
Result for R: 276.4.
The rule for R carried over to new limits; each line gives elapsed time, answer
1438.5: 269.5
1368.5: 286.2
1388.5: 286.4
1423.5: 282.2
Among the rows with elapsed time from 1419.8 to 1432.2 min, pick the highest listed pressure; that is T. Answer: 282.7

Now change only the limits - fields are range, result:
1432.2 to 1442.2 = 285.5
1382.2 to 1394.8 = 290.9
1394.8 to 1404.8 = 292.5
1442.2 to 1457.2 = 286.7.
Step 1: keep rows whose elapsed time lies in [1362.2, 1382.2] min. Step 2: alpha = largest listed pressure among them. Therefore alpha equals 309.2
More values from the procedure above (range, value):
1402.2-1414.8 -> 297.2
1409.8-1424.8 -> 292.9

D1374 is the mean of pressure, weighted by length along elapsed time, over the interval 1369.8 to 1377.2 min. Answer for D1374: 302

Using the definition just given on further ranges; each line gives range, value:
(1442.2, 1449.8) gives 280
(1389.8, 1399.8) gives 285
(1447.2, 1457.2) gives 272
